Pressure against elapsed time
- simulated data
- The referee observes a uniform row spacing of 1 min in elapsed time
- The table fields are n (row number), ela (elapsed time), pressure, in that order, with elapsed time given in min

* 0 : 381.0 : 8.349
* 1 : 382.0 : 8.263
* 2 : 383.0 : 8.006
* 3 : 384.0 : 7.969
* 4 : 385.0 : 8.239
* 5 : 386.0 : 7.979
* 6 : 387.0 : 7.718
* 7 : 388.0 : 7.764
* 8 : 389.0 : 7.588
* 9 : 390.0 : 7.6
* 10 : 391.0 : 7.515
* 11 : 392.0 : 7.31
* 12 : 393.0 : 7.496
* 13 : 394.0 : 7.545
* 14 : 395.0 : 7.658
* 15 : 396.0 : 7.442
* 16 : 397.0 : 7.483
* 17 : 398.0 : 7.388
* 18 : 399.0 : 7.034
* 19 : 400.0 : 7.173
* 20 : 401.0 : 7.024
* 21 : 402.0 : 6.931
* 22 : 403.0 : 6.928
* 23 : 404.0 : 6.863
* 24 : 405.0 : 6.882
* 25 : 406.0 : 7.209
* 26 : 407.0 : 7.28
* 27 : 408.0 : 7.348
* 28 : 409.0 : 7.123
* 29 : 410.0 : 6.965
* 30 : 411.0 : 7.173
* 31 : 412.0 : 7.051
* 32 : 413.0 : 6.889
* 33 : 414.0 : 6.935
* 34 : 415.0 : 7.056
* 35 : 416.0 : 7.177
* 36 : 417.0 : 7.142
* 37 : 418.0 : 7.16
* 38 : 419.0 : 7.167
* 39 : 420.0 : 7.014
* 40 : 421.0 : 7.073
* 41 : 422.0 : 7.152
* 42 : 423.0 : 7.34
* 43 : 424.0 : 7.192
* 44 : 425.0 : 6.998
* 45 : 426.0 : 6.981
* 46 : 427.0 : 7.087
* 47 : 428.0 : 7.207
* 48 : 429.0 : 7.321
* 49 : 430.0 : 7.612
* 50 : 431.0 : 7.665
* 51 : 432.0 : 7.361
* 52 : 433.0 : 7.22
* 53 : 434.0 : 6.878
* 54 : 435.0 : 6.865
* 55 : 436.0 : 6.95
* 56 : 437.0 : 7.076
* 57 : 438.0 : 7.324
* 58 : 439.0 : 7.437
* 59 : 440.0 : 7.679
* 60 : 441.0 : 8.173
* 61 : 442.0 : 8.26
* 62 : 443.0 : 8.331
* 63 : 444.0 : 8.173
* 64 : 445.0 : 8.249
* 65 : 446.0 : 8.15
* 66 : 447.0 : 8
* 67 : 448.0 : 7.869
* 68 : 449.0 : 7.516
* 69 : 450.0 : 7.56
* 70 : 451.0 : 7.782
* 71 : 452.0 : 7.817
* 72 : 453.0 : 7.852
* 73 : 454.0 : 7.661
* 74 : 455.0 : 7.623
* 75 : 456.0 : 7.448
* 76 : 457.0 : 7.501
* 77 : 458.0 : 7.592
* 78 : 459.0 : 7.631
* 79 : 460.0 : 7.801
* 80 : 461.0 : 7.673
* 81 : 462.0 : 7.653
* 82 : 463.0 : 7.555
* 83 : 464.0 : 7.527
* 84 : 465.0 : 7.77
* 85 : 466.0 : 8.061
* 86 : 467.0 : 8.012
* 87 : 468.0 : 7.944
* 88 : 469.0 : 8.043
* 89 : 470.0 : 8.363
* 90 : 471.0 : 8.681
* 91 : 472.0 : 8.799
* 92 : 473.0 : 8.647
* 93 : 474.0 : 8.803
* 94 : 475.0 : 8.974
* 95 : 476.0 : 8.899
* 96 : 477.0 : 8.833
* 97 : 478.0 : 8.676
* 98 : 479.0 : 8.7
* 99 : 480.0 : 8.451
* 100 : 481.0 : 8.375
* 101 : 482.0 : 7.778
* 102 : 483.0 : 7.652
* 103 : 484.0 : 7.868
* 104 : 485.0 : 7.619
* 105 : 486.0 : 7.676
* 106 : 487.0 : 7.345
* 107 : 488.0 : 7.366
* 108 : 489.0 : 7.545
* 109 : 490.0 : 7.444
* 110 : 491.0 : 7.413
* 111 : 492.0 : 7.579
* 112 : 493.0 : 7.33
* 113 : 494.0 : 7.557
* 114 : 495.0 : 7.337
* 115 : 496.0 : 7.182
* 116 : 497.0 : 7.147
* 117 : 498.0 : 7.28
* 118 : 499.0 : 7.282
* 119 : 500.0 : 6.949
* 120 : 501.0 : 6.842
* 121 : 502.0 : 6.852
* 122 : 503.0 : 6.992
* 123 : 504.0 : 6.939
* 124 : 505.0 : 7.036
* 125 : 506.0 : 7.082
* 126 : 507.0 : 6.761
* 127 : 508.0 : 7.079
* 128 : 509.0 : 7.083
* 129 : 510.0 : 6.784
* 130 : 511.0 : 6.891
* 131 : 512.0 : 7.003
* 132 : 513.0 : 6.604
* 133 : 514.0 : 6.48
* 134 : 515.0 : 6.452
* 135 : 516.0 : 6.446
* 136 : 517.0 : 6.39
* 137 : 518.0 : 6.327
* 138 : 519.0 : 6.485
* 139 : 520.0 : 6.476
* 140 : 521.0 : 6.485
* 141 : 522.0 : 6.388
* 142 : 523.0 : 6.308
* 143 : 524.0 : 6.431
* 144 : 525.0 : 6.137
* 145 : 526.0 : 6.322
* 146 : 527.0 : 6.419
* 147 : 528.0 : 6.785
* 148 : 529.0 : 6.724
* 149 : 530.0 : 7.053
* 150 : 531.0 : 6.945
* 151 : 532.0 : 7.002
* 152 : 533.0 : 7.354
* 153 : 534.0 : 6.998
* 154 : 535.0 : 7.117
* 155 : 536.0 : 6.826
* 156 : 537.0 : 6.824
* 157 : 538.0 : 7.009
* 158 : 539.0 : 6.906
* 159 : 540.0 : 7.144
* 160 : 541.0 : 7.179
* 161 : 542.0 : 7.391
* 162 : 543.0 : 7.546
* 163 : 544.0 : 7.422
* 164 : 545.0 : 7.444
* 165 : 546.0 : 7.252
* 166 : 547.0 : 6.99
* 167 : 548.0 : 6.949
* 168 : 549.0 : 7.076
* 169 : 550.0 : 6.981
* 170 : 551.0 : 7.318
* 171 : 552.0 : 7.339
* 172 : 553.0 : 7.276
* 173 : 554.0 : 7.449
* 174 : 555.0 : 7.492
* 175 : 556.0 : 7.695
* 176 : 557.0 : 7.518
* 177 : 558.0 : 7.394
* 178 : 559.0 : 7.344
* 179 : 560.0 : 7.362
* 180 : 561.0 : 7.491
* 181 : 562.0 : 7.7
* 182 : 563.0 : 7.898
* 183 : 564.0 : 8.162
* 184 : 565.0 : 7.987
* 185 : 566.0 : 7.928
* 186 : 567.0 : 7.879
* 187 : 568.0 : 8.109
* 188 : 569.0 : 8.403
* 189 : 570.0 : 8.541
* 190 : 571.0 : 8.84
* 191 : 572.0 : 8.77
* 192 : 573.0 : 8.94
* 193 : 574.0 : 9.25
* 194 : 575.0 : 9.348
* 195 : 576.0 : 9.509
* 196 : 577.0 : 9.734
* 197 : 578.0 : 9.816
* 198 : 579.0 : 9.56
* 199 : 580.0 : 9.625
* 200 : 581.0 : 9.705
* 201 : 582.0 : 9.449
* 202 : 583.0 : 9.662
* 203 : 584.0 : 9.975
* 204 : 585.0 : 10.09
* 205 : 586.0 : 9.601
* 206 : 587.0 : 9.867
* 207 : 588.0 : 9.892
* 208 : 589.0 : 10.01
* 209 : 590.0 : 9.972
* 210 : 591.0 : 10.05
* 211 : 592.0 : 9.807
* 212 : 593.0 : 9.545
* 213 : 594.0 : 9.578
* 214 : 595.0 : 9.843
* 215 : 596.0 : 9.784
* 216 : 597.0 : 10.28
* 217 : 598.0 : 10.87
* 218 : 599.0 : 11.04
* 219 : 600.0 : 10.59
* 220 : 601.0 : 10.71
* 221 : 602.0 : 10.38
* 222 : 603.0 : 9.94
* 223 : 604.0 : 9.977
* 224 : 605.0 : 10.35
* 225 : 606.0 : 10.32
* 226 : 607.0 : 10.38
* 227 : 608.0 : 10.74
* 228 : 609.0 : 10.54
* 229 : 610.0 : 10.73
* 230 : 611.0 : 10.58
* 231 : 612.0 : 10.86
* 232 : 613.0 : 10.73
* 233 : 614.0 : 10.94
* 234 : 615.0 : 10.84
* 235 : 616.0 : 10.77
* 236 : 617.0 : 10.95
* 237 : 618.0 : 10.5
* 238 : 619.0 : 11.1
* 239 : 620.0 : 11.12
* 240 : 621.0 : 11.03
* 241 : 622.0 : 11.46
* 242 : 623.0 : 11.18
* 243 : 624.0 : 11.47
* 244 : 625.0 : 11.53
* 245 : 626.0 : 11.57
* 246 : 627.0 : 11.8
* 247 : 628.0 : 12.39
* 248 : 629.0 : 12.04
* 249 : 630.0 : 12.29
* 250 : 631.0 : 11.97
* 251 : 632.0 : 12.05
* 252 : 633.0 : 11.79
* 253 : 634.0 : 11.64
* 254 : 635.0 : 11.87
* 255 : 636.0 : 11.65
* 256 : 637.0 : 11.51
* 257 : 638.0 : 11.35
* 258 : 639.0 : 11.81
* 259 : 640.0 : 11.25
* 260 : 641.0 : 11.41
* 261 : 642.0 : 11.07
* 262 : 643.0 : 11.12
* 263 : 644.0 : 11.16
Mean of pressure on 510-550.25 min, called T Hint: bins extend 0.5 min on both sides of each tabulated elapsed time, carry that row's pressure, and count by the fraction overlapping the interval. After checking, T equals 6.82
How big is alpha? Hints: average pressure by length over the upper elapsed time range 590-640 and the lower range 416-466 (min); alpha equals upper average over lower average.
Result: 1.5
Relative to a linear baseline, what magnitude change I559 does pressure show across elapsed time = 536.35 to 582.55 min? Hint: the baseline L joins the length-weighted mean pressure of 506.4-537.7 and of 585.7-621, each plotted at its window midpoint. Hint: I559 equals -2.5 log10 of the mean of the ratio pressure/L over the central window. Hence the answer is 0.06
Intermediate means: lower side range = 6.69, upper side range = 10.4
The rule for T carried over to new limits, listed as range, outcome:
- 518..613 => 8.44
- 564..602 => 9.52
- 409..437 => 7.13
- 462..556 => 7.31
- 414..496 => 7.7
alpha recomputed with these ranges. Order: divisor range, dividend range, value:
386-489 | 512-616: 1.10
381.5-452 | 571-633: 1.41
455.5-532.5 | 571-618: 1.37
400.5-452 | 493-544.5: 0.94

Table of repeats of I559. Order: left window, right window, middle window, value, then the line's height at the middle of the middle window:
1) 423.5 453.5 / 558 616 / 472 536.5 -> 0.16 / 8.44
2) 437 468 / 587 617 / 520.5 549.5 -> 0.31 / 9.2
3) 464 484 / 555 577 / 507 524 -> 0.25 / 8.29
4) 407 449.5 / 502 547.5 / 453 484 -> -0.14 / 7.14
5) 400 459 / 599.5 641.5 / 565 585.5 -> 0.13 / 10.3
